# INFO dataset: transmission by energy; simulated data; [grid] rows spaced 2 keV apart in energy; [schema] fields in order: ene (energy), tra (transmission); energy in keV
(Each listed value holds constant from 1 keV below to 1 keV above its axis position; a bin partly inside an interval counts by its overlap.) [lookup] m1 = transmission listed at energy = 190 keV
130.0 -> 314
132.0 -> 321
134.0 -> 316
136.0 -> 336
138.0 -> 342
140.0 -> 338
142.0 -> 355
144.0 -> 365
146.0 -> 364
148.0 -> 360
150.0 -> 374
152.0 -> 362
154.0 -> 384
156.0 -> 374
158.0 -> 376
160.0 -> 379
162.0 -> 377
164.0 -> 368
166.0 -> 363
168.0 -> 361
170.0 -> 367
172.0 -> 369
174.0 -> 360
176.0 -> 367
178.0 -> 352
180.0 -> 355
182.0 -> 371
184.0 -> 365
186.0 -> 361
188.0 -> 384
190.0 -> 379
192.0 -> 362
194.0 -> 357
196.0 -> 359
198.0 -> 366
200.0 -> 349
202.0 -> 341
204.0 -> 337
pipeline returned 379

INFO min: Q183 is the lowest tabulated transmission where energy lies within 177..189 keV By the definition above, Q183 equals 352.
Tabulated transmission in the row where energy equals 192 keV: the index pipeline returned 362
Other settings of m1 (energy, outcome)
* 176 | 367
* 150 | 374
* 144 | 365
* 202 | 341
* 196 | 359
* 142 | 355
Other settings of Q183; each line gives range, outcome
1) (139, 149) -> 338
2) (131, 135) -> 316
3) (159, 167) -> 363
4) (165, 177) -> 360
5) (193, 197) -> 357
